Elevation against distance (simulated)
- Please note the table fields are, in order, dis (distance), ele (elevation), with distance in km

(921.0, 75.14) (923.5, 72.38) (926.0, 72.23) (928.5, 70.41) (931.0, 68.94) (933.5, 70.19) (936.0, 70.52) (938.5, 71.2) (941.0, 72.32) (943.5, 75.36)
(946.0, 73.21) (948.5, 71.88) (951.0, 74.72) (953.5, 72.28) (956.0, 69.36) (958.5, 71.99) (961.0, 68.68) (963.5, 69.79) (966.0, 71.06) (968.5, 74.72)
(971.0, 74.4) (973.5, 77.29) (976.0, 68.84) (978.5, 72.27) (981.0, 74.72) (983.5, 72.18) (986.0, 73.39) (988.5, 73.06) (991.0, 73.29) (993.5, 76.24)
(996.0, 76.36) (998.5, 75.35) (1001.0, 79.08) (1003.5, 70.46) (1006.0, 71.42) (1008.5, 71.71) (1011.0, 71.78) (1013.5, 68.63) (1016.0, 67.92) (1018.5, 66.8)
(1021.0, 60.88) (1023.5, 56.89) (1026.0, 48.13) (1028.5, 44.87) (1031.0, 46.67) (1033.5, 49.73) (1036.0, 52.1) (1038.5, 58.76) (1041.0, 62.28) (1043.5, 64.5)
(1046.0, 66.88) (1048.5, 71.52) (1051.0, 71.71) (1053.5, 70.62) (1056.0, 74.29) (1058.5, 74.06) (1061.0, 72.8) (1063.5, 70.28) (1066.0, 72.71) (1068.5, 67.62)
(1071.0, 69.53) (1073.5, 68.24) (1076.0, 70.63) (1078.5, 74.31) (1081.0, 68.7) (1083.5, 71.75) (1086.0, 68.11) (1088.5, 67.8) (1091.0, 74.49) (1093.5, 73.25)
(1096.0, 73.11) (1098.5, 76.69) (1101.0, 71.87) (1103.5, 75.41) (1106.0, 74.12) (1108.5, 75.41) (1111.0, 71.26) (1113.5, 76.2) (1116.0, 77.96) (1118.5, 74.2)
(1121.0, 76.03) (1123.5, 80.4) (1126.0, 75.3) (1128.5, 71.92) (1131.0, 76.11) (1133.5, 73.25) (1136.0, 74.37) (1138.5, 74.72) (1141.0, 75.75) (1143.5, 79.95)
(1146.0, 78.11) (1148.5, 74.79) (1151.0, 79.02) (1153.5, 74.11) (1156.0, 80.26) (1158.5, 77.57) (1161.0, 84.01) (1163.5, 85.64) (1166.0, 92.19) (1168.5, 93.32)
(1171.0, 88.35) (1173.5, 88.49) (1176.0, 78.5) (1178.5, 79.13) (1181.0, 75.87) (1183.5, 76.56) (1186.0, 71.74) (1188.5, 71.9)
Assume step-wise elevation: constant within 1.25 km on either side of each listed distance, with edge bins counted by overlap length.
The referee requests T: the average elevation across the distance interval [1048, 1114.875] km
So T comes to 72.1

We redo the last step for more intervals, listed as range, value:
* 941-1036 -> 68.9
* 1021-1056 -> 59.4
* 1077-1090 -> 70.2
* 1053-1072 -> 71.5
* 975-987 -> 72.3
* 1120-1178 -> 79.7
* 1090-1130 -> 74.9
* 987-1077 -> 66.9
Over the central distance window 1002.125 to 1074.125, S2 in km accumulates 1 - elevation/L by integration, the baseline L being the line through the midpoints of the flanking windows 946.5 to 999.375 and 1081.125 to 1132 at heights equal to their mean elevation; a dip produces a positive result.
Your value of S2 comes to 8.3 km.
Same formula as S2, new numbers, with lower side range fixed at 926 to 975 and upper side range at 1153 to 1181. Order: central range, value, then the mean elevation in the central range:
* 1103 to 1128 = 1.7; 75.5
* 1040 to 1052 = 1.5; 67.4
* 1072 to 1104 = 3.1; 71.8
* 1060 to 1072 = 1.2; 70.6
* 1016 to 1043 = 7.3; 55.6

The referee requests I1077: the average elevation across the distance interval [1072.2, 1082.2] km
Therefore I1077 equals 70.5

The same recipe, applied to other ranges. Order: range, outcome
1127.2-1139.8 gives 74.1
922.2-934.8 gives 70.8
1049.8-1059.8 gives 72.7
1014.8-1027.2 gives 60.1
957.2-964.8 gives 70.2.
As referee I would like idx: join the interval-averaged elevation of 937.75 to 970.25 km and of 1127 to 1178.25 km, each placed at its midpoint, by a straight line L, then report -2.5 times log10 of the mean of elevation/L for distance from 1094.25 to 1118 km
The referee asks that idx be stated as 0.05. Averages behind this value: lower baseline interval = 72.1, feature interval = 74.6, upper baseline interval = 80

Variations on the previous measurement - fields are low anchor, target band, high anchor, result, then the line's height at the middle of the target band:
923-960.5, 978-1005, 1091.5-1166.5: -0.018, 73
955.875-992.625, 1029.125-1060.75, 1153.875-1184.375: 0.201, 76.3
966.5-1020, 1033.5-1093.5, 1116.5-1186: 0.106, 75.6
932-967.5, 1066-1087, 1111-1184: 0.093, 76.3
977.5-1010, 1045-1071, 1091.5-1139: 0.047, 74.3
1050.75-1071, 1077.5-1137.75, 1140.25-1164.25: 0.022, 75.3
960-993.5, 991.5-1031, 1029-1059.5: 0.023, 67.8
